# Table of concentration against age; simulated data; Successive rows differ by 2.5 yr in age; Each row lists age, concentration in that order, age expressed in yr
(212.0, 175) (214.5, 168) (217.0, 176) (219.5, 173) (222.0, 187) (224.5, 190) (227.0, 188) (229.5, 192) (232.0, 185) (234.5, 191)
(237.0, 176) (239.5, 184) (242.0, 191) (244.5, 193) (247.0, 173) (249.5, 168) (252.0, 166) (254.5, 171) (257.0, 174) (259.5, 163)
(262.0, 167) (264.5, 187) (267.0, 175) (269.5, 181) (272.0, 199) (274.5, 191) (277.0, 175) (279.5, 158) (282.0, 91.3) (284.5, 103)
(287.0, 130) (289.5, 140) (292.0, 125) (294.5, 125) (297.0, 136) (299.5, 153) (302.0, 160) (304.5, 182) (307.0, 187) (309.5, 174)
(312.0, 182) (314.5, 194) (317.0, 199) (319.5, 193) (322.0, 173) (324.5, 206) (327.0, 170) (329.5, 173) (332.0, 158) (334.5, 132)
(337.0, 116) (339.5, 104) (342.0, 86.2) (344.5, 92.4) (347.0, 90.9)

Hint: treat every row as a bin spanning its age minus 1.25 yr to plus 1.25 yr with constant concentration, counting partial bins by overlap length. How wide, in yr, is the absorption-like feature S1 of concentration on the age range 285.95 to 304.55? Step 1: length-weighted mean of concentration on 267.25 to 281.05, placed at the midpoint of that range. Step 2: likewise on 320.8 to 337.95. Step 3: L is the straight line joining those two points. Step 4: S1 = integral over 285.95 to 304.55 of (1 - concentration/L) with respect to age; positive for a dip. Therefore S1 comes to 3.3 yr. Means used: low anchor 178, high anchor 162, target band 142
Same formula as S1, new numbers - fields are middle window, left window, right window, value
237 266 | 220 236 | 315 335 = 1.5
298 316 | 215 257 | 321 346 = -2.9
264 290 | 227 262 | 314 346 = 1.9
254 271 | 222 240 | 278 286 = -3.5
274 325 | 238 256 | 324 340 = 0.3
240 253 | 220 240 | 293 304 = -0.2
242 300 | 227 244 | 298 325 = 7.9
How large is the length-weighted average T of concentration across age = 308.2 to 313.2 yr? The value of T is 178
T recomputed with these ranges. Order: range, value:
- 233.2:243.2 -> 185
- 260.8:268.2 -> 176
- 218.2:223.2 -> 180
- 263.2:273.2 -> 185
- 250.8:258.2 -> 170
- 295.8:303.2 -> 150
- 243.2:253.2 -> 175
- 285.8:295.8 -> 130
